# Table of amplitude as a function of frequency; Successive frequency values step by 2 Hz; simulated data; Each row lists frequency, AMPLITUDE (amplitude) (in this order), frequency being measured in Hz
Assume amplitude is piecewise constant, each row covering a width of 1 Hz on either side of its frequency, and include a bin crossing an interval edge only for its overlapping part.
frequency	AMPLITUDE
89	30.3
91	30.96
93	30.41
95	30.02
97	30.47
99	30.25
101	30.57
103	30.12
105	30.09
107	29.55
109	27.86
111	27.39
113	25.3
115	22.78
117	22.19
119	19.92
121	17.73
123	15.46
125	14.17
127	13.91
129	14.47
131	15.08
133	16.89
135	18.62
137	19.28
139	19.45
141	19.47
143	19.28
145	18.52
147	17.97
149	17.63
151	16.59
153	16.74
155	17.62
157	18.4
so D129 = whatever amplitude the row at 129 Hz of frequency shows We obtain 14.47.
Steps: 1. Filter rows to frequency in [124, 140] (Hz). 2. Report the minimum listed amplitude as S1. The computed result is 13.91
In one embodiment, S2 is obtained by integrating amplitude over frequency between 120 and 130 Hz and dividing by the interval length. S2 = 15.1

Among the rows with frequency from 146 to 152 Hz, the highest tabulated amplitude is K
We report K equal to 17.97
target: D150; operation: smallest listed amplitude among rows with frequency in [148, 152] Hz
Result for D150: 16.59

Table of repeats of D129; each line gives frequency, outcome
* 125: 14.17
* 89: 30.3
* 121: 17.73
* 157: 18.4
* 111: 27.39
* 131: 15.08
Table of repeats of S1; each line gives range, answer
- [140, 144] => 19.28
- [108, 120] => 19.92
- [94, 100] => 30.02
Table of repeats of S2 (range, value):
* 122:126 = 14.8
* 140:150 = 18.6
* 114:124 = 19.6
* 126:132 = 14.5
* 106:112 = 28.3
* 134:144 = 19.2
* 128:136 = 16.3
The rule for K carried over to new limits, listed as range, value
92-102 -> 30.57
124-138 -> 19.28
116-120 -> 22.19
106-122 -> 29.55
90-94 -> 30.96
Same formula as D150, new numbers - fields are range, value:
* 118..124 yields 15.46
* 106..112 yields 27.39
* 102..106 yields 30.09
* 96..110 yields 27.86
